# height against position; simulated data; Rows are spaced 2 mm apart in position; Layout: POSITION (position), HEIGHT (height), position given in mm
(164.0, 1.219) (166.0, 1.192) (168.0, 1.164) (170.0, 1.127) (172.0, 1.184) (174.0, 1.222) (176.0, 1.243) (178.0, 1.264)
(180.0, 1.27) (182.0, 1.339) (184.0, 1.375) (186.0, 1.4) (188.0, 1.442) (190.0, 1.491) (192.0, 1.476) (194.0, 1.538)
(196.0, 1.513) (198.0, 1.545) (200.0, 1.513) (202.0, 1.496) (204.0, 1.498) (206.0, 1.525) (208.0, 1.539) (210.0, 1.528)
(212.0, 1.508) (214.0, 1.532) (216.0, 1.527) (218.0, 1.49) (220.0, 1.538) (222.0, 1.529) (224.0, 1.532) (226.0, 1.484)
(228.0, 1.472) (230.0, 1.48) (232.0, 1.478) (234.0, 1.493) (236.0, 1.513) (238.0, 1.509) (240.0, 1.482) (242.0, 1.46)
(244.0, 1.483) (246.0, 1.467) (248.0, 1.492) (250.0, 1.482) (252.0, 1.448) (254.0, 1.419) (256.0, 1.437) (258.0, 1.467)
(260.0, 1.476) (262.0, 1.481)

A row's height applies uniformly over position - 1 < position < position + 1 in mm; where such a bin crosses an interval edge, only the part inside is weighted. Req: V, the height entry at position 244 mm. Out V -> 1.483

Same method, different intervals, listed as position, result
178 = 1.264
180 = 1.27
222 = 1.529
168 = 1.164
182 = 1.339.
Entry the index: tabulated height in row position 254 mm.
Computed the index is 1.419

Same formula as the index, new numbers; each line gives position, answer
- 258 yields 1.467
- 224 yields 1.532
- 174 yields 1.222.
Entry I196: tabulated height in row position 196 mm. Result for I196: 1.513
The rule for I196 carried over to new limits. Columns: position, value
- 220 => 1.538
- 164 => 1.219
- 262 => 1.481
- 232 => 1.478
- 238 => 1.509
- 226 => 1.484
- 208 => 1.539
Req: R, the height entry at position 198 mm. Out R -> 1.545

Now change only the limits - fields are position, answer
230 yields 1.48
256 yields 1.437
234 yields 1.493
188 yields 1.442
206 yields 1.525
